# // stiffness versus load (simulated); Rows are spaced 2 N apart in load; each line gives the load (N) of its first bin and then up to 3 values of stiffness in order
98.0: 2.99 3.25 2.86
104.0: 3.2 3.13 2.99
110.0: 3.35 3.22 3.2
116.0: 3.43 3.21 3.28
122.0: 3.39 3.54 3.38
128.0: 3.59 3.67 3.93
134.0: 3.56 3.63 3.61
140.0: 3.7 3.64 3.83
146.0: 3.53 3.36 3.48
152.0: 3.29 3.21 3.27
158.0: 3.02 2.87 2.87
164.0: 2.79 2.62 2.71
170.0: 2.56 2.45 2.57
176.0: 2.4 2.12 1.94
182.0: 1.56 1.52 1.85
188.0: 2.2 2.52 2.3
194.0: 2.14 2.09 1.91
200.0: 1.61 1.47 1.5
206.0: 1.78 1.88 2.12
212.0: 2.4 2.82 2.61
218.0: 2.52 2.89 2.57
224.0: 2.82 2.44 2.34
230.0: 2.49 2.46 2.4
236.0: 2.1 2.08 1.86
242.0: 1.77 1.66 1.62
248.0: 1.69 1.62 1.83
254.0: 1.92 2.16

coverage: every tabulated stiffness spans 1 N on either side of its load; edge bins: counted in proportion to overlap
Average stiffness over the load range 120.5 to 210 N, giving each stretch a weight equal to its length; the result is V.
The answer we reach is 2.74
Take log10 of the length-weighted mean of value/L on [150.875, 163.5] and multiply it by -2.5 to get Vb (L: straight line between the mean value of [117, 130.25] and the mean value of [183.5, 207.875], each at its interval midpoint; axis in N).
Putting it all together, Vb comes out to -0.13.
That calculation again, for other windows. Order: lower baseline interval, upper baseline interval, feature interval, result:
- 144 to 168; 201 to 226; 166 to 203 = 0.271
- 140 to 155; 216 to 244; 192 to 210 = 0.435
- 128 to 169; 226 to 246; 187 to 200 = 0.253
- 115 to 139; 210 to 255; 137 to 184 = 0.084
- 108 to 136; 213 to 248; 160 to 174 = 0.112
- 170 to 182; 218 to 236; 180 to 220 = 0.160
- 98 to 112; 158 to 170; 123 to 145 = -0.228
